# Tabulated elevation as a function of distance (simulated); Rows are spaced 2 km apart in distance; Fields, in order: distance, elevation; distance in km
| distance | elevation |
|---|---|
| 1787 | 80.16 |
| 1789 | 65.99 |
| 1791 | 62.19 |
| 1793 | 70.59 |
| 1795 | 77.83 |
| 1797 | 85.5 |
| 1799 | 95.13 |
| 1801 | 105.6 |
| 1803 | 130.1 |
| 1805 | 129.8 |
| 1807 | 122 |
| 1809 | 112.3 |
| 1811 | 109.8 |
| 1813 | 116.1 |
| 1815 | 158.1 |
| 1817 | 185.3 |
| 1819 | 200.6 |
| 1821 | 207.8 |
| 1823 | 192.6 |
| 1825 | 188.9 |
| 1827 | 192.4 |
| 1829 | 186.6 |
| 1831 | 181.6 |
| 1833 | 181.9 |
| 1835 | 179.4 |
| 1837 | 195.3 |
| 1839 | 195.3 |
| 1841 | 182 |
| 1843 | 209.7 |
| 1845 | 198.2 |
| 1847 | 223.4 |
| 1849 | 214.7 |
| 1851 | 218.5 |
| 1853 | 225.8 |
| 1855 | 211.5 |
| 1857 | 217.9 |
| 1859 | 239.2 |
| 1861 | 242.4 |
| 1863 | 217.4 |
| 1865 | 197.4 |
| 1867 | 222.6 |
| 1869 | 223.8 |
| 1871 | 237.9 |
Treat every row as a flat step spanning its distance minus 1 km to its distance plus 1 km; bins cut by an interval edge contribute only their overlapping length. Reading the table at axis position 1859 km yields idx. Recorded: 239.2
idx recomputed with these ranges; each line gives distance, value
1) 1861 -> 242.4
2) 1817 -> 185.3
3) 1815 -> 158.1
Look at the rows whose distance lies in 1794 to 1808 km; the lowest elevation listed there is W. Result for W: 77.83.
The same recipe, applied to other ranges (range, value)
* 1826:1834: 181.6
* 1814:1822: 158.1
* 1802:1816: 109.8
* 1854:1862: 211.5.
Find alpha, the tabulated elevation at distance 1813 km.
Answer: 116.1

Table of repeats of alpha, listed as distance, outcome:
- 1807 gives 122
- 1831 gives 181.6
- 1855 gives 211.5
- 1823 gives 192.6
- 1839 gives 195.3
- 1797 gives 85.5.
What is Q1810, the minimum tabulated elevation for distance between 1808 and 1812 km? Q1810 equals 109.8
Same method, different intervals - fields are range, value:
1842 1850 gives 198.2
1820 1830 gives 186.6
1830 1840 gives 179.4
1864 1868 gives 197.4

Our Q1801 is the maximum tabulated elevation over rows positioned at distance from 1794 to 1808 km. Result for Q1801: 130.1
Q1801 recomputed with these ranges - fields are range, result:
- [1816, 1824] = 207.8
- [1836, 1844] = 209.7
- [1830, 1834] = 181.9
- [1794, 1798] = 85.5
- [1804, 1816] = 158.1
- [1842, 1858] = 225.8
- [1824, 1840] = 195.3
